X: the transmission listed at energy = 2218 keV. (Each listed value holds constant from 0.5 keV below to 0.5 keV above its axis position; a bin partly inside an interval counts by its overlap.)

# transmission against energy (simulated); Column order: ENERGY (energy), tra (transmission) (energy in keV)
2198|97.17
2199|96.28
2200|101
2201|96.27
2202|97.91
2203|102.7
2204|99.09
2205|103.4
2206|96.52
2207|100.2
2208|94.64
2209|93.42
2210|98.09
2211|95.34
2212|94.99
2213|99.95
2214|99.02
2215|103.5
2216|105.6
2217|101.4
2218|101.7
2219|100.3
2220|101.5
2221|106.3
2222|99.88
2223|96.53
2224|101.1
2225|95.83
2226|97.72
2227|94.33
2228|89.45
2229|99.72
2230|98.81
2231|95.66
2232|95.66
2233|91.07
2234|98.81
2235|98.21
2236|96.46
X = 101.7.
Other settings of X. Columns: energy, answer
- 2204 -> 99.09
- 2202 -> 97.91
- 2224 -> 101.1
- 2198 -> 97.17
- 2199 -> 96.28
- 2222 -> 99.88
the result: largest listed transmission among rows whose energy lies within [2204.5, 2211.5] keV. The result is 103.4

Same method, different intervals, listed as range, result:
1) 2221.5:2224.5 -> 101.1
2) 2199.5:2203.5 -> 102.7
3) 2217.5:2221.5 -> 106.3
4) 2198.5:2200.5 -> 101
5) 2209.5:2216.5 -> 105.6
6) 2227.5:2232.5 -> 99.72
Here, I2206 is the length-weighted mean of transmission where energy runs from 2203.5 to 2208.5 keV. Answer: 98.8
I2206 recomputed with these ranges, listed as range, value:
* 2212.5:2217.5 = 102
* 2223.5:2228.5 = 95.7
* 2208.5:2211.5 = 95.6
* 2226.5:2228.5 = 91.9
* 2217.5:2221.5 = 102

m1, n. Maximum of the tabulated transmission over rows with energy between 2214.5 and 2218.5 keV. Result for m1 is 105.6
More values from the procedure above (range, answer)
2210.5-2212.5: 95.34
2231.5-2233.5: 95.66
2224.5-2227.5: 97.72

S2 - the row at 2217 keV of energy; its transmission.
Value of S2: 101.4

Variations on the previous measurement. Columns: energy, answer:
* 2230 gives 98.81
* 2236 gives 96.46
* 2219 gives 100.3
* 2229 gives 99.72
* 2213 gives 99.95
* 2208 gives 94.64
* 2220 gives 101.5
